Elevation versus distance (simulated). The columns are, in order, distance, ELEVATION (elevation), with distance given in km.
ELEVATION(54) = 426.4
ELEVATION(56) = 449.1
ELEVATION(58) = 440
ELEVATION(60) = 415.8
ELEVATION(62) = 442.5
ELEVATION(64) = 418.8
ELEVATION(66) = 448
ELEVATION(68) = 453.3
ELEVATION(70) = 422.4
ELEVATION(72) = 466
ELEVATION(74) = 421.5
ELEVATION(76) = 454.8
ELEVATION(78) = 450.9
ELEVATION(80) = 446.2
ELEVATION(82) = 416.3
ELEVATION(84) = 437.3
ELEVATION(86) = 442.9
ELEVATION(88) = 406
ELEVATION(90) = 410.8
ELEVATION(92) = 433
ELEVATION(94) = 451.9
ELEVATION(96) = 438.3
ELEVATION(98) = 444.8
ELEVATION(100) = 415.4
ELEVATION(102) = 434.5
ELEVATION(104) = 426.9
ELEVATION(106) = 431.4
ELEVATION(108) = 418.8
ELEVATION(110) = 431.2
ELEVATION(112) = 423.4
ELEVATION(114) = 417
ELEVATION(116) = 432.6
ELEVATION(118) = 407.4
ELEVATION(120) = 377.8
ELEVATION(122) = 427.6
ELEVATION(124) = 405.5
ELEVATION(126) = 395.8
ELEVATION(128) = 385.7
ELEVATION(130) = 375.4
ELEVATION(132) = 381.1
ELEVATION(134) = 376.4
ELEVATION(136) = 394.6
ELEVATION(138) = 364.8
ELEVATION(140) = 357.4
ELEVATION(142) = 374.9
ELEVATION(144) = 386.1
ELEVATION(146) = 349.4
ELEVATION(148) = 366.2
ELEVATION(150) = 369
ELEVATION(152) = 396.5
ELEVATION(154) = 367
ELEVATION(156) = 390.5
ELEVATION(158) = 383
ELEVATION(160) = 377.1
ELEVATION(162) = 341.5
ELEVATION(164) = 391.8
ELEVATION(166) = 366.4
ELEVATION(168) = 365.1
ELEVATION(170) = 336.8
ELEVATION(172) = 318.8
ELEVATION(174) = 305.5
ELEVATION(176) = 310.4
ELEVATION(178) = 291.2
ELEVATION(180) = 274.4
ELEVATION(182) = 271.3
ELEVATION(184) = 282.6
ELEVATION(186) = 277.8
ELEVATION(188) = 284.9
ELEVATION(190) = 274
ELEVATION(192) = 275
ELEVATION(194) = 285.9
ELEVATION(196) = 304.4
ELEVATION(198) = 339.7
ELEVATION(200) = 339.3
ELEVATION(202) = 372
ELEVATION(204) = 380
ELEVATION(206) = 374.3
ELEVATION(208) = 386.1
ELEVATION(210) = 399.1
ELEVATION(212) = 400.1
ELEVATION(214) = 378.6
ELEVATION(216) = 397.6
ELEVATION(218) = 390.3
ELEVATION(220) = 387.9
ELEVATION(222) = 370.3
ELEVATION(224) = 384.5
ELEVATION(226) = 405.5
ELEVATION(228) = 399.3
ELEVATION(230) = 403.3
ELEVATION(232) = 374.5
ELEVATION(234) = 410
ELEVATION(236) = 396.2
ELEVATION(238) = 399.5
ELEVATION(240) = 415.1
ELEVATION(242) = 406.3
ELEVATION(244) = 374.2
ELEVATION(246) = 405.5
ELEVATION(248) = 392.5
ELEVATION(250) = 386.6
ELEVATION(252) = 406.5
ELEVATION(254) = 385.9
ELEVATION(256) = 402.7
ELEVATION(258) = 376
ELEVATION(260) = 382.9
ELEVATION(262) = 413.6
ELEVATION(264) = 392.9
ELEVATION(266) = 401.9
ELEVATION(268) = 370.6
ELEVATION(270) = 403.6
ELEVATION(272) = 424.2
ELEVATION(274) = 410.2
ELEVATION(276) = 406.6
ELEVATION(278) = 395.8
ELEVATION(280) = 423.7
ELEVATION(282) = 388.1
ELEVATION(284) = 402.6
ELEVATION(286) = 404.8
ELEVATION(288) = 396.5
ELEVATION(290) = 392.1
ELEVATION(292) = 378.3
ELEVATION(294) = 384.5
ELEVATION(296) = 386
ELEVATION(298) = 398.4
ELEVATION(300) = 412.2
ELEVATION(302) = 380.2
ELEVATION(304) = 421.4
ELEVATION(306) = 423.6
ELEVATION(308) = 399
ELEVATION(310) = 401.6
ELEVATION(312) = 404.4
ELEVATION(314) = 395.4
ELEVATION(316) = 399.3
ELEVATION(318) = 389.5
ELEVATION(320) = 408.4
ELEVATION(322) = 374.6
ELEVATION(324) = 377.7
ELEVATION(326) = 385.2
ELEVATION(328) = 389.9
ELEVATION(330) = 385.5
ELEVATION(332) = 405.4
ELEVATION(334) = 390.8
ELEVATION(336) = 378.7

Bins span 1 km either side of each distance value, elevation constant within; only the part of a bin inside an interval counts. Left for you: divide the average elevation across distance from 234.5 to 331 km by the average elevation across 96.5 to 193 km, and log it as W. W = 1.1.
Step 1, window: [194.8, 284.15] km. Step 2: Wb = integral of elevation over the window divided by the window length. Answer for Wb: 390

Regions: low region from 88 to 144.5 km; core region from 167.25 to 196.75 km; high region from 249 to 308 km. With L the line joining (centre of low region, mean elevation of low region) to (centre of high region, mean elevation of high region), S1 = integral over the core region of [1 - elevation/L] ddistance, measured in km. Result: 7.85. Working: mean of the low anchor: 408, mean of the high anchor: 398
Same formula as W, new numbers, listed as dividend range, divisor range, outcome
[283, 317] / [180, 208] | 1.27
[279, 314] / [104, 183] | 1.07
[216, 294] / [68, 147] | 0.96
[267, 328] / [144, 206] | 1.19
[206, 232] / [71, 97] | 0.89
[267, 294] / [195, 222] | 1.07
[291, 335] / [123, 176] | 1.07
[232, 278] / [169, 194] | 1.36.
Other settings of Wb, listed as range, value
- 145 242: 356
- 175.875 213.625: 323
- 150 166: 377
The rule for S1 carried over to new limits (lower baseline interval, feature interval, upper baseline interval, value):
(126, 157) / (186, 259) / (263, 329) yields 2.8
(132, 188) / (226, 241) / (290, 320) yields -1.1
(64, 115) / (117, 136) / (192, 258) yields 1.2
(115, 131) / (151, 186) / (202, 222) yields 5.0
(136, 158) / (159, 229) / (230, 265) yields 7.3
